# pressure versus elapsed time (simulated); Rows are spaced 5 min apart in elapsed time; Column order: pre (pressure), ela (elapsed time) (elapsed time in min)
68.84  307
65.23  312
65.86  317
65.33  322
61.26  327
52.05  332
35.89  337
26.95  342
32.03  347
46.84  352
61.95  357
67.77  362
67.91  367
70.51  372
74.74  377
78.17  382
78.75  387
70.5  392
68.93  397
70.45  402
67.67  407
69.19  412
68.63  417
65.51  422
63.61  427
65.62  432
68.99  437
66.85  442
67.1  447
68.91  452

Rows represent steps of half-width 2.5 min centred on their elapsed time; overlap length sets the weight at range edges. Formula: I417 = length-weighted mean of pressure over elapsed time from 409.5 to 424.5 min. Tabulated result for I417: 67.8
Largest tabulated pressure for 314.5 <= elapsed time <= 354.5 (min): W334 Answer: 65.86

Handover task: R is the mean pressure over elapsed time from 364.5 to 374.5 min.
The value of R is 69.2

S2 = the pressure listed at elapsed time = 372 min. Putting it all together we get 70.51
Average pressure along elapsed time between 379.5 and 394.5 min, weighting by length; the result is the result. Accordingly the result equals 75.8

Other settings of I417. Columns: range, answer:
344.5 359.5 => 46.9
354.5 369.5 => 65.9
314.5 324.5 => 65.6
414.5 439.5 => 66.5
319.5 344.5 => 48.3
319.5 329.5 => 63.3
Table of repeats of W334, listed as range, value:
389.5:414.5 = 70.5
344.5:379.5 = 74.74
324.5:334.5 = 61.26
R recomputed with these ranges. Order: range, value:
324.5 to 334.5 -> 56.7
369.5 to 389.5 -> 75.5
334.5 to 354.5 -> 35.4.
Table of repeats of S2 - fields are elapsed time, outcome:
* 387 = 78.75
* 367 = 67.91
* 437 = 68.99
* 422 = 65.51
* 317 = 65.86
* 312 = 65.23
